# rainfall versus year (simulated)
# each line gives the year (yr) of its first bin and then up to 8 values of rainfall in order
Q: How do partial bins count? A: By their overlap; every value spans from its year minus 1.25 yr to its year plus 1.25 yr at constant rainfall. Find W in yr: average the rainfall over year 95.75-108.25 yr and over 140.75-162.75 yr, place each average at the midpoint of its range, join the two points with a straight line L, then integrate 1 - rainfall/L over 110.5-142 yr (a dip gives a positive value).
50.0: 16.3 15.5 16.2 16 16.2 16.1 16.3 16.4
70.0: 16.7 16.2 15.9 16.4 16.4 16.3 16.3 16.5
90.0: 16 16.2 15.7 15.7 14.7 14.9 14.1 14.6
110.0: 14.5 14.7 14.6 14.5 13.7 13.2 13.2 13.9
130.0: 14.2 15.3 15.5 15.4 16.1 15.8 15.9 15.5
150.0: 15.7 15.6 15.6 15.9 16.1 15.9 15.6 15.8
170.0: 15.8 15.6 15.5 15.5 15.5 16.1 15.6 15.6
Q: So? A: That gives 1.54 yr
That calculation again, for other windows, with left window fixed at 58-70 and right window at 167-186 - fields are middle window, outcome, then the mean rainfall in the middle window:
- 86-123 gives 2.6 yr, 15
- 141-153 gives 0.1 yr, 15.7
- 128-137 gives 0.5 yr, 14.9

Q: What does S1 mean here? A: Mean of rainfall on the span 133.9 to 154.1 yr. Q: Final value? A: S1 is 15.7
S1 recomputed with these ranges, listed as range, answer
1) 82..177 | 15.3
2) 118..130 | 13.6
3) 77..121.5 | 15.3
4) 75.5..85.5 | 16.3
